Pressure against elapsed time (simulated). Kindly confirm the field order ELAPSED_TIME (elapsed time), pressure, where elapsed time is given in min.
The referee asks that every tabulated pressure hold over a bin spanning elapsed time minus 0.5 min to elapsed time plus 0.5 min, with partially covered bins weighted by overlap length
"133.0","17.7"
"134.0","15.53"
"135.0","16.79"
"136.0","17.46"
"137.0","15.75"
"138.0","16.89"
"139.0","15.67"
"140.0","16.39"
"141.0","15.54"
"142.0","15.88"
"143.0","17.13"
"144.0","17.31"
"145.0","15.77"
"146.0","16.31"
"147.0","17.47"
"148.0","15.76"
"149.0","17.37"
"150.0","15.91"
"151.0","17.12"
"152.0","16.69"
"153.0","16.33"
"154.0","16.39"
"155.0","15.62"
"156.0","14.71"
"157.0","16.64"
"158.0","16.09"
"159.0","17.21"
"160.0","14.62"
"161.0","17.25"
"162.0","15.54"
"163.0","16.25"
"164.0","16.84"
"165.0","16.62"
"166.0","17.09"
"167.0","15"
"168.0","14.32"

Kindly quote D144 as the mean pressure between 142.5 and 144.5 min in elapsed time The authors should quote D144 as 17.2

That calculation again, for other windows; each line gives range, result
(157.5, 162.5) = 16.1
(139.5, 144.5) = 16.4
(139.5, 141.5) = 16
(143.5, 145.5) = 16.5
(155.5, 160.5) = 15.9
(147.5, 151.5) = 16.5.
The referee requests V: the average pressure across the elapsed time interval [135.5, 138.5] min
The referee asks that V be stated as 16.7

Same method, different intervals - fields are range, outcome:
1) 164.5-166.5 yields 16.9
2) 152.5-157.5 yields 15.9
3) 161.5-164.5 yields 16.2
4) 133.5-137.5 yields 16.4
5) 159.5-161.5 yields 15.9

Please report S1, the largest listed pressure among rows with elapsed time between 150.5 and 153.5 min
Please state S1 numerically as 17.12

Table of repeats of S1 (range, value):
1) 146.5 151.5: 17.47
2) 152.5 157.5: 16.64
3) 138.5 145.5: 17.31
